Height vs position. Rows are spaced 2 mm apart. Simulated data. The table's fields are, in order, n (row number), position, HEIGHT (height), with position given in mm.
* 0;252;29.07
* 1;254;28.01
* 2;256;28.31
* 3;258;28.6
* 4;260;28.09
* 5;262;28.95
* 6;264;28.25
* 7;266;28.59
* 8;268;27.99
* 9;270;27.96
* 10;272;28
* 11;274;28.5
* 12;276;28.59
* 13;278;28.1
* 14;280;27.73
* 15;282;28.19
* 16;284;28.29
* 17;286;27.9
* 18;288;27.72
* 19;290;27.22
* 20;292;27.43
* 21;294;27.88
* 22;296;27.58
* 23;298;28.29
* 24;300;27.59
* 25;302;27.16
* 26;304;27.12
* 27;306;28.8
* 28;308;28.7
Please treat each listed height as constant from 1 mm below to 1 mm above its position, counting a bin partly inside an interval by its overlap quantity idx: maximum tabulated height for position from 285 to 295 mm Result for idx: 27.9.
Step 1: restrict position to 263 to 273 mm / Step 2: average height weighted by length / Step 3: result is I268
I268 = 28.2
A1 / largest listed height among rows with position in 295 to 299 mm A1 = 28.29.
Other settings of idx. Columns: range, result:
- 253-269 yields 28.95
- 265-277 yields 28.59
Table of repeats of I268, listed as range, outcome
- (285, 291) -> 27.6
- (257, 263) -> 28.5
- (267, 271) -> 28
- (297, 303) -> 27.7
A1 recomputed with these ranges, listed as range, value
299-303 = 27.59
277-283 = 28.19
